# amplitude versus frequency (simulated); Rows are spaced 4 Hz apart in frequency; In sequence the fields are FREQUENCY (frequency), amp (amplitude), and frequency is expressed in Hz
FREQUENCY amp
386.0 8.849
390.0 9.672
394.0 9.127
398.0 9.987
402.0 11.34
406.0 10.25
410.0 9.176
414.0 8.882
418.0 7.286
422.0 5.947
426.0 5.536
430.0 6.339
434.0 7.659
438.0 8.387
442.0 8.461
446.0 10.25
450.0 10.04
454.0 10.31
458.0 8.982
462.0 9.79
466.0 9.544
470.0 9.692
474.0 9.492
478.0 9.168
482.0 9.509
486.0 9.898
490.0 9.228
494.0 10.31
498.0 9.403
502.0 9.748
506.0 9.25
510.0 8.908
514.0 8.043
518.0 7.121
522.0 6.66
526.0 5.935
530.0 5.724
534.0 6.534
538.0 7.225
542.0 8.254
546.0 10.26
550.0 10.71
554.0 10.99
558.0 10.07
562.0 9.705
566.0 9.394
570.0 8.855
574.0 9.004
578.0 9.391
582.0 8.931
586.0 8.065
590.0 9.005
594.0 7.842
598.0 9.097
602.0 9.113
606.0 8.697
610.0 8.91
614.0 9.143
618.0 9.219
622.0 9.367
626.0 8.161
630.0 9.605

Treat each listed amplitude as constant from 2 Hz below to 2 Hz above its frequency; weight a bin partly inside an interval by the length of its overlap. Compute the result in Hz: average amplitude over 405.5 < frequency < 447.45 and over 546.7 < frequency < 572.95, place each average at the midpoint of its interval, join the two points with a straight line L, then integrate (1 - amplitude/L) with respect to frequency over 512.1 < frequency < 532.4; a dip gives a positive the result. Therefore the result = 5.8 Hz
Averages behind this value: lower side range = 7.91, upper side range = 9.93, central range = 6.69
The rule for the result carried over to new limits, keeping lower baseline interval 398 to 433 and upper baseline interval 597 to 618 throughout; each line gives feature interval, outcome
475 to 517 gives -3.8 Hz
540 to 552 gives -1.4 Hz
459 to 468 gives -1.3 Hz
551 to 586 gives -2.6 Hz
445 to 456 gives -2.4 Hz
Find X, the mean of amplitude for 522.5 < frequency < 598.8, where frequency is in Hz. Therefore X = 8.64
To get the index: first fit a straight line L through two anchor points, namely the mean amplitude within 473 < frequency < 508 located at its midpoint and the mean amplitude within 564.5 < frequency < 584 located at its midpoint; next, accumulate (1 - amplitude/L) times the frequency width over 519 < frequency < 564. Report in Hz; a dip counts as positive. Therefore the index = 4.50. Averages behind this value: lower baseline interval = 9.56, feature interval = 8.34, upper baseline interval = 9.11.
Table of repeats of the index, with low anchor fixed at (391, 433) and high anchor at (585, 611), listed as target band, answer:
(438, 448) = -0.8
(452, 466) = -2.0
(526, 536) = 2.9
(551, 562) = -2.3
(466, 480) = -1.6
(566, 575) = -0.4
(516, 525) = 1.9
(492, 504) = -1.8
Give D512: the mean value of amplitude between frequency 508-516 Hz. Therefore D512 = 8.48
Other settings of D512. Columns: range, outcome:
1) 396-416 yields 9.93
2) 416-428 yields 6.26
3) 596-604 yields 9.11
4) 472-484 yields 9.39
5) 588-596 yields 8.42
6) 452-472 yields 9.66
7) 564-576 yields 9.08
